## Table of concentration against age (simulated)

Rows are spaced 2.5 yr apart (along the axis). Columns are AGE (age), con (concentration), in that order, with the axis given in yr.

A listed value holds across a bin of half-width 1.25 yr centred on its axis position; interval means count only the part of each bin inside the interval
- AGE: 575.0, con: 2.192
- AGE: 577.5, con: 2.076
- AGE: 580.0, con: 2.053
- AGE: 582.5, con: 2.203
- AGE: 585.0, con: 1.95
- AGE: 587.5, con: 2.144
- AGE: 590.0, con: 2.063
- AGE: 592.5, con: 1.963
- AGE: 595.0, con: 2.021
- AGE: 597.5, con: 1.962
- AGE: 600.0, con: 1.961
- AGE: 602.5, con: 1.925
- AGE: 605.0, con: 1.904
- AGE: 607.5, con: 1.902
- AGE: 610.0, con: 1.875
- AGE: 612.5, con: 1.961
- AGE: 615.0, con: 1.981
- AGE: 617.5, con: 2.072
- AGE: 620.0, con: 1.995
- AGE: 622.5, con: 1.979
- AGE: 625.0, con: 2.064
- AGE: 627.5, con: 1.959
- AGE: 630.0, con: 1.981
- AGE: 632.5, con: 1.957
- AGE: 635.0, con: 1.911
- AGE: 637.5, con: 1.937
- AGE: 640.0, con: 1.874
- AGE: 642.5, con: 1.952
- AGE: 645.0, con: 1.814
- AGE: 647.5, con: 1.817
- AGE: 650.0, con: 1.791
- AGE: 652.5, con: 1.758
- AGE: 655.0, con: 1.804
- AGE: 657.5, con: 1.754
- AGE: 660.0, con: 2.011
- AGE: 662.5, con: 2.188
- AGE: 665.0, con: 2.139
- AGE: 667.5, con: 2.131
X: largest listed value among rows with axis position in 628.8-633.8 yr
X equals 1.981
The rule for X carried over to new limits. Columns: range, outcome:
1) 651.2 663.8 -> 2.188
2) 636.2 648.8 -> 1.952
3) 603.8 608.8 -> 1.904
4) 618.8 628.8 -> 2.064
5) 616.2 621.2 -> 2.072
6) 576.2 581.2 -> 2.076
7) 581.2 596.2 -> 2.203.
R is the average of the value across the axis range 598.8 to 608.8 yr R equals 1.92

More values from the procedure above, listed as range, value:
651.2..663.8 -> 1.9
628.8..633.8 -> 1.97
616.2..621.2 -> 2.03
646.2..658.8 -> 1.79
